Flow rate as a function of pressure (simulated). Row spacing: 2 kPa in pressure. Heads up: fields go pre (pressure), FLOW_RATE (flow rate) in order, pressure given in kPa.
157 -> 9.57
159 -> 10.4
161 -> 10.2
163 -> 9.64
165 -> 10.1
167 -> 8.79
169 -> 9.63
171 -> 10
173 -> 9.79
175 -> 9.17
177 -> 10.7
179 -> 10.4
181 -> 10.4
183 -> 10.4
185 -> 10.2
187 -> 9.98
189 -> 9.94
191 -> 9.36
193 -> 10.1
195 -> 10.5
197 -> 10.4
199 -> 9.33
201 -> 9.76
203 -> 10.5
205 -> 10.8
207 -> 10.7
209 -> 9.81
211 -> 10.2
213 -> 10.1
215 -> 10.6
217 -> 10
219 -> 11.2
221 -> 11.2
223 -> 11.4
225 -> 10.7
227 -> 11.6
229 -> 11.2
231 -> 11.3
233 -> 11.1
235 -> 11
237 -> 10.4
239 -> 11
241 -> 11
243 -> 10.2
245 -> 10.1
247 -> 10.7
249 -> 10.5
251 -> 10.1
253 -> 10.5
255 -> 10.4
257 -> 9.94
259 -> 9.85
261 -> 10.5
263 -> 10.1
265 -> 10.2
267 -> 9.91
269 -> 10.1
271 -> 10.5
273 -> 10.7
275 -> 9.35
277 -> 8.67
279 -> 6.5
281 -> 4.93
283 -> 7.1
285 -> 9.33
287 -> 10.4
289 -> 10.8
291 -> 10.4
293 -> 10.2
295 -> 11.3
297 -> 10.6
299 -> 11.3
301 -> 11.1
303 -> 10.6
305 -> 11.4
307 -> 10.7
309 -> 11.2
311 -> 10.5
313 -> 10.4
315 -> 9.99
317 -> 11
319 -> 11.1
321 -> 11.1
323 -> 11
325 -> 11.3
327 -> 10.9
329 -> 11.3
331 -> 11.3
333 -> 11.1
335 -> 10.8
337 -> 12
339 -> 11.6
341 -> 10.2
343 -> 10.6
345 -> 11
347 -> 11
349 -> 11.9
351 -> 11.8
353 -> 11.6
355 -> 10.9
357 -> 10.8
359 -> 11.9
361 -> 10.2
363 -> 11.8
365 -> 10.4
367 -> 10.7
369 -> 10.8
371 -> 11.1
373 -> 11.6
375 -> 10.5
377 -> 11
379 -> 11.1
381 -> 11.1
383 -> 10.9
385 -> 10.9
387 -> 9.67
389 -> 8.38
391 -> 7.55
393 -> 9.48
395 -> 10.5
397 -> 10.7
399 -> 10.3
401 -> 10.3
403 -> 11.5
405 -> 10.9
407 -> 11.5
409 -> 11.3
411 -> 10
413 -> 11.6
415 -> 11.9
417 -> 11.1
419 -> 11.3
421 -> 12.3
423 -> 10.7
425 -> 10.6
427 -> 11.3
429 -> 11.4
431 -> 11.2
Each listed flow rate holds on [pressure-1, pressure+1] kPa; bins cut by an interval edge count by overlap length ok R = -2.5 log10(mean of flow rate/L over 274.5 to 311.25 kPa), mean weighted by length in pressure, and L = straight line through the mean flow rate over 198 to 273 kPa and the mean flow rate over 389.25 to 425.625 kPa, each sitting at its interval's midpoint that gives 0.08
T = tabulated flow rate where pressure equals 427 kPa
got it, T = 11.3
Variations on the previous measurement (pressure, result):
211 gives 10.2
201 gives 9.76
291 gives 10.4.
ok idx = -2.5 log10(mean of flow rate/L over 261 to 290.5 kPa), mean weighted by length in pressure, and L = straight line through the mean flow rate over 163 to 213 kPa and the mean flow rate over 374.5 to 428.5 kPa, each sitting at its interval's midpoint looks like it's 0.12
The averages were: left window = 10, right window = 10.7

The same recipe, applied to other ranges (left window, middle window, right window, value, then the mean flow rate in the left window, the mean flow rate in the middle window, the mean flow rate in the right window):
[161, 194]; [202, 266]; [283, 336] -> -0.03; 9.92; 10.6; 10.7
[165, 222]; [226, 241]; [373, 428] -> -0.08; 10.1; 11.1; 10.7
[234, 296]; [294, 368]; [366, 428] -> -0.07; 9.89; 11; 10.7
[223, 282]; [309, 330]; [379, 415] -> -0.06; 10.1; 10.9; 10.4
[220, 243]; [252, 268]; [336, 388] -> 0.09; 11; 10.2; 11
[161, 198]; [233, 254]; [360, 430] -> -0.04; 9.98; 10.6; 10.8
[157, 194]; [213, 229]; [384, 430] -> -0.09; 9.95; 10.9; 10.7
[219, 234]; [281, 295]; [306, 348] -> 0.17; 11.2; 9.48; 11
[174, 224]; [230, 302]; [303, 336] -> 0.06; 10.3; 10.1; 10.9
